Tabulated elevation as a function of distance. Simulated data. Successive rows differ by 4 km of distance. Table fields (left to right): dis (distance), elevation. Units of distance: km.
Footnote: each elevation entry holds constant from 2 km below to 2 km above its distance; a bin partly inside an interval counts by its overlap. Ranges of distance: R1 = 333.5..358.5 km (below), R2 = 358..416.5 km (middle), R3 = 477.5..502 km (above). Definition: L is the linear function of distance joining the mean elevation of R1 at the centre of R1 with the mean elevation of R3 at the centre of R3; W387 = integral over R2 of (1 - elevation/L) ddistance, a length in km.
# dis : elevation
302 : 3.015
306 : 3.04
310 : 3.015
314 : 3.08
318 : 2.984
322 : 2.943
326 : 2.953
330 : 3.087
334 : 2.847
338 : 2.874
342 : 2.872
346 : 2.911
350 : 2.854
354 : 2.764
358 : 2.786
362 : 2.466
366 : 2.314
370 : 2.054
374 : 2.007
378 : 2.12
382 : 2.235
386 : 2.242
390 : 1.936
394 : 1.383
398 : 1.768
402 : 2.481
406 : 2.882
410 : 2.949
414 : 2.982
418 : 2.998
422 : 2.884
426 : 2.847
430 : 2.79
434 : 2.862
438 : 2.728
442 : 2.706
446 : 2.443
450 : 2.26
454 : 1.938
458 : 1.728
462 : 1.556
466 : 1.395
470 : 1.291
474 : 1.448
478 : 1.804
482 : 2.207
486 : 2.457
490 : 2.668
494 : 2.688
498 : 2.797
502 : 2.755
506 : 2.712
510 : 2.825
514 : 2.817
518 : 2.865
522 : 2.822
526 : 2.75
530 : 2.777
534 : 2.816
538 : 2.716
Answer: 9.6 km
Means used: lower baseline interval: 2.85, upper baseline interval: 2.5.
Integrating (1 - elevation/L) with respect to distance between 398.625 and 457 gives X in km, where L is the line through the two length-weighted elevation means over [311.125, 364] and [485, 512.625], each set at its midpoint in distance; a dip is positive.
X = 2.7 km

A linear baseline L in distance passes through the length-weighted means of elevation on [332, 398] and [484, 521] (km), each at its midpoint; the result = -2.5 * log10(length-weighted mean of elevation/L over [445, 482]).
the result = 0.433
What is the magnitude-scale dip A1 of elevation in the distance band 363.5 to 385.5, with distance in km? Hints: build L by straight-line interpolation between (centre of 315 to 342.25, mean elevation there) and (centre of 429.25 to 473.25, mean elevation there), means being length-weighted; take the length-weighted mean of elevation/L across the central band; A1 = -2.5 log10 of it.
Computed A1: 0.22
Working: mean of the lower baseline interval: 2.95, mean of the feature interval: 2.16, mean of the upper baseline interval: 2.12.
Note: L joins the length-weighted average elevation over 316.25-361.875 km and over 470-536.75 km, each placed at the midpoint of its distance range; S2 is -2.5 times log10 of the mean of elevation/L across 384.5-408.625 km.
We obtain 0.28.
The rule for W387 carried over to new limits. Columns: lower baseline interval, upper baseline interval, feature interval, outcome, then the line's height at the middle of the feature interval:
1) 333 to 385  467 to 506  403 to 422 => -4.0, 2.41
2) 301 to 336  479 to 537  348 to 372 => 3.2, 2.93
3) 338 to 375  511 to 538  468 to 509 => 6.9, 2.76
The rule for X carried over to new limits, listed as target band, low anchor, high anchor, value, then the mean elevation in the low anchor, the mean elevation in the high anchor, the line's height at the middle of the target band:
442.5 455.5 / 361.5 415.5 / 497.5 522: 1.3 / 2.26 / 2.8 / 2.53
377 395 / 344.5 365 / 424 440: 4.9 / 2.73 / 2.81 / 2.76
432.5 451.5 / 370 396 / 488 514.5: -1.9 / 1.99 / 2.75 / 2.37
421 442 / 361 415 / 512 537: -3.3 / 2.26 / 2.8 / 2.43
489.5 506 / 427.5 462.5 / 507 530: -0.3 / 2.38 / 2.81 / 2.69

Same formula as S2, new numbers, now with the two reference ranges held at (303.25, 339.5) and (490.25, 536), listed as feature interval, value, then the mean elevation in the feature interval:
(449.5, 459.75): 0.415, 1.94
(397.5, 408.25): 0.170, 2.48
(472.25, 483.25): 0.485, 1.8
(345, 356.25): 0.044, 2.84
